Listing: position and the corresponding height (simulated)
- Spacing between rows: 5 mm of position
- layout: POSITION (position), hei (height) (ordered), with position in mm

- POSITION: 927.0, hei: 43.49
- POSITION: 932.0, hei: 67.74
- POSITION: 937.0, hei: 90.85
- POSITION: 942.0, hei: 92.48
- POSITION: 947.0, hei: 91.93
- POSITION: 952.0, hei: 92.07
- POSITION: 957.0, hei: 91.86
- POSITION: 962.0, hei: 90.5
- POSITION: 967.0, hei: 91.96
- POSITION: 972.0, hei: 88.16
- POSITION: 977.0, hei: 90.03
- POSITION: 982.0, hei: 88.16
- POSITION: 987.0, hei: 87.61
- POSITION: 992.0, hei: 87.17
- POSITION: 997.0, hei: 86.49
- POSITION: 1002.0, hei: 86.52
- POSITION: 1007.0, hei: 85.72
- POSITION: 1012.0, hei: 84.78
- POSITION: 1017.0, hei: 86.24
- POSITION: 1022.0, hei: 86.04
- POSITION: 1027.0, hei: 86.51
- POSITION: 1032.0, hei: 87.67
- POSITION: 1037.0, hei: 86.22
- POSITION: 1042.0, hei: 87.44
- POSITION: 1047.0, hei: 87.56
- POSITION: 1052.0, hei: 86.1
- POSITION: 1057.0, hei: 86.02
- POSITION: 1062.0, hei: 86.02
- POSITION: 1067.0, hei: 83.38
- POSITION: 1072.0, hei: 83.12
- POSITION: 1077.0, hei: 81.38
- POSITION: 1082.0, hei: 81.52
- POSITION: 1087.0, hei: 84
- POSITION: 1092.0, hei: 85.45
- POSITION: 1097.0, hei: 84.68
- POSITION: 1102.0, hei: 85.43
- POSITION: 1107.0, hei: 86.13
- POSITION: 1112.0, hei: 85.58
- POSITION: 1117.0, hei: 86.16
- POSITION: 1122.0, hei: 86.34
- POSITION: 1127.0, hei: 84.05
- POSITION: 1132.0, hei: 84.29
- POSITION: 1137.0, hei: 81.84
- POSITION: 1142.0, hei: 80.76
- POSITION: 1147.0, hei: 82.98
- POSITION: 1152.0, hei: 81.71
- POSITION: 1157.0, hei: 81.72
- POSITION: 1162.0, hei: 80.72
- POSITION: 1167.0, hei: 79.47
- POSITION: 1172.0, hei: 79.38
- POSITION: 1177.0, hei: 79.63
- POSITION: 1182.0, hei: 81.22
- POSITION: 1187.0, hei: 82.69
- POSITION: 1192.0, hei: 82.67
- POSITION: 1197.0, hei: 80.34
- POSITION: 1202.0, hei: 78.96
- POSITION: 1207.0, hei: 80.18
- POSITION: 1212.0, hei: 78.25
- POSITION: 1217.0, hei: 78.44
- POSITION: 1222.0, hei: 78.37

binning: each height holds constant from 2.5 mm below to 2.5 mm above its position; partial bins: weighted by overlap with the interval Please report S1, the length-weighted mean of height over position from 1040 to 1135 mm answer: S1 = 85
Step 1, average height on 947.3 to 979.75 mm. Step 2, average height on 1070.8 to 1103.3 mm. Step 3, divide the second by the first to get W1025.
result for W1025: 0.92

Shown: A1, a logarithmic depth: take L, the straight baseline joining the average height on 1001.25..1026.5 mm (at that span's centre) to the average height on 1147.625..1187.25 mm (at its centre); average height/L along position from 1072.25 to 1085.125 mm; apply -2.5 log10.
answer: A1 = 0.02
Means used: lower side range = 85.9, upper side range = 80.8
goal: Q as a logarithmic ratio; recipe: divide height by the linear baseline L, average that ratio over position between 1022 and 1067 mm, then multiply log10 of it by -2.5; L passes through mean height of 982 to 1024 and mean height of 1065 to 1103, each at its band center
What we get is -0.019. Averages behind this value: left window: 86.4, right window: 83.6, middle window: 86.5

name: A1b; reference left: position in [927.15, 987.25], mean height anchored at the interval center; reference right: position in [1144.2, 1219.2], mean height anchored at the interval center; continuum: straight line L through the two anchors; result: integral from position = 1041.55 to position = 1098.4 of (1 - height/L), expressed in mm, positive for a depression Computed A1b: -0.62 mm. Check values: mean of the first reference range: 86.9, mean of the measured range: 84.6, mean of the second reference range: 80.6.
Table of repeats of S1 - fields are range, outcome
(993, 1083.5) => 85.6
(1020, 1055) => 86.8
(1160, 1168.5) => 80.1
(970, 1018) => 87.1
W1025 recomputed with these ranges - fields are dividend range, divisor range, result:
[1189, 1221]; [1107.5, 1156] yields 0.95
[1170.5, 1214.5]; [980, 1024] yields 0.93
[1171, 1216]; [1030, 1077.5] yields 0.94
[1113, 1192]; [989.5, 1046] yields 0.95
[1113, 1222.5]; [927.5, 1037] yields 0.94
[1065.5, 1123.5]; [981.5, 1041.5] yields 0.98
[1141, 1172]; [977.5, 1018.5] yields 0.93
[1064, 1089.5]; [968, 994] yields 0.94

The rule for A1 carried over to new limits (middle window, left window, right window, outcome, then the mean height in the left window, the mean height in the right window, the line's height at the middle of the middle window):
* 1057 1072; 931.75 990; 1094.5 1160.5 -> 0.02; 89.4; 83.9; 86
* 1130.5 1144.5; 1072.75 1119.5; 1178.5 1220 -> 0.01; 84.4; 80.3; 82.8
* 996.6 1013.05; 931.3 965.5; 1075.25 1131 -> 0.02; 89.4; 84.6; 87.7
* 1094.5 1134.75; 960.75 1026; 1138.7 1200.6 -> -0.03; 87.6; 81.1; 83.1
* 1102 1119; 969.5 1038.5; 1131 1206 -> -0.03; 87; 81.1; 83.2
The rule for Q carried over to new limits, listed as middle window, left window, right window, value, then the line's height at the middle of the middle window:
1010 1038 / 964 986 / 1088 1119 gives 0.02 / 87.9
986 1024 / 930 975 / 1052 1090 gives 0.00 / 86.6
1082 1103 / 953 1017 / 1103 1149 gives 0.01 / 85.2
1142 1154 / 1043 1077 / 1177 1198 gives 0.01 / 82.7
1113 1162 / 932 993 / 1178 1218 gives -0.01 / 82.7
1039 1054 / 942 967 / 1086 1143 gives 0.01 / 87.7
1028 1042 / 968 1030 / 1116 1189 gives -0.01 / 85.9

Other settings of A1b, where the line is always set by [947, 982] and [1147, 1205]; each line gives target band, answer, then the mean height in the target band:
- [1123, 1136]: -0.18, 84.2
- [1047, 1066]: 0.08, 86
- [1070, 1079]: 0.35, 82.2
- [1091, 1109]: -0.22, 85.4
